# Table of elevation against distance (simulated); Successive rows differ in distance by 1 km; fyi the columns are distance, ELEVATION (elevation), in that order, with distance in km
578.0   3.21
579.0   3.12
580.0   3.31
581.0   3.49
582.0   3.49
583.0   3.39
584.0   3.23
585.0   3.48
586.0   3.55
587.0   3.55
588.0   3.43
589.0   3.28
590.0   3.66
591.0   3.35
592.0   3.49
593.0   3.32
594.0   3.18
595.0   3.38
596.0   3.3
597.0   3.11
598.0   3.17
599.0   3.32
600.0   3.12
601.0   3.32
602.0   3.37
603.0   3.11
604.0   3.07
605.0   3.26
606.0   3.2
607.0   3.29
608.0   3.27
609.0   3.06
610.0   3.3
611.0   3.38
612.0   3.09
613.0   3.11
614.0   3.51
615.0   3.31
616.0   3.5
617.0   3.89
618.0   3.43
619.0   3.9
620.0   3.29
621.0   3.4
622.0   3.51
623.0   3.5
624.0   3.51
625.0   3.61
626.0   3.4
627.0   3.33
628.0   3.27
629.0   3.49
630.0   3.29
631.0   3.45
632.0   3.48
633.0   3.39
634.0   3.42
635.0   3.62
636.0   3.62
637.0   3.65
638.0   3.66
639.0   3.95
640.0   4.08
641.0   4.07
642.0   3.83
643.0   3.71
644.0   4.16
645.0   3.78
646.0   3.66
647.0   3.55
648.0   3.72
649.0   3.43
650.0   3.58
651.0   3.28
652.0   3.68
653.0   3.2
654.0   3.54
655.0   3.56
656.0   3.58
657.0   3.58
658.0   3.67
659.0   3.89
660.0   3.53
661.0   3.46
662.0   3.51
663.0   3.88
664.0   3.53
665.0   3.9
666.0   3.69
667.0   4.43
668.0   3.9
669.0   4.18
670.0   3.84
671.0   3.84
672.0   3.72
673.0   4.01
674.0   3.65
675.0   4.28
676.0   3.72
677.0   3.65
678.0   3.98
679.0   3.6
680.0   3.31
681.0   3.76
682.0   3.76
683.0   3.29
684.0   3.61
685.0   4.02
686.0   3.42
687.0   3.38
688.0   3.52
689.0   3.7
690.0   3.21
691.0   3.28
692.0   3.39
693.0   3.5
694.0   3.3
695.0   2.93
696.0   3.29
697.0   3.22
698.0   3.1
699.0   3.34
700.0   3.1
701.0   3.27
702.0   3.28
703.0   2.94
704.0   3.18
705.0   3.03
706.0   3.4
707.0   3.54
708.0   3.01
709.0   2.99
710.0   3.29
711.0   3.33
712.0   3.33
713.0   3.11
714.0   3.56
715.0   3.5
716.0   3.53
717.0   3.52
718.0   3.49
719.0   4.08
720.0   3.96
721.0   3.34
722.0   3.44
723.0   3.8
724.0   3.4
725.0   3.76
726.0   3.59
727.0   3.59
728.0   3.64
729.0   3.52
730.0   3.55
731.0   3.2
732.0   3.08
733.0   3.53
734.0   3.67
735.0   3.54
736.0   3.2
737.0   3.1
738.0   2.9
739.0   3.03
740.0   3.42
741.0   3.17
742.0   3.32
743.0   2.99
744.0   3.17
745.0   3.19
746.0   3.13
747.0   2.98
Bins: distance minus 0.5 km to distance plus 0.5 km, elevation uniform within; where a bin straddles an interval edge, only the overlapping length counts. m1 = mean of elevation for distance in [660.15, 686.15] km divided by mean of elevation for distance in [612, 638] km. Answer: 1.09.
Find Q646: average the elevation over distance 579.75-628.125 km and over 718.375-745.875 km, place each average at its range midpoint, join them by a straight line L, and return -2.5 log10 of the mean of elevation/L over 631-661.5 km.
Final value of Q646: -0.08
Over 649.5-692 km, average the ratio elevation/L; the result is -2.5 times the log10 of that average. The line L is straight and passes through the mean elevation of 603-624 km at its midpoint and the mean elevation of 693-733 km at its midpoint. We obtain -0.092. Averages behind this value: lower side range 3.36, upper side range 3.38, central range 3.67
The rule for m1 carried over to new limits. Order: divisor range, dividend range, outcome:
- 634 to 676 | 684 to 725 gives 0.91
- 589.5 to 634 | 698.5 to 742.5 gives 1.01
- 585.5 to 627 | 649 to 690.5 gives 1.09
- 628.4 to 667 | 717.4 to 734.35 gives 0.98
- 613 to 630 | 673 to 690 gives 1.05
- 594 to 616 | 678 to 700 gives 1.06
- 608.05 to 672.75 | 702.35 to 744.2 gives 0.94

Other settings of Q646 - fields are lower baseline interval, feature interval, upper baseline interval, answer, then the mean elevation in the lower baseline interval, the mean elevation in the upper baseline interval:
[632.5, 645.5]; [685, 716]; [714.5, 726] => 0.11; 3.76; 3.62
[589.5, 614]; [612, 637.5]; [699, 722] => -0.06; 3.26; 3.36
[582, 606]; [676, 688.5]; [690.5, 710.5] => -0.12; 3.32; 3.22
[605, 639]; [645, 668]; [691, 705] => -0.10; 3.43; 3.21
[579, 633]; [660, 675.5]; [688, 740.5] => -0.14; 3.37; 3.37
